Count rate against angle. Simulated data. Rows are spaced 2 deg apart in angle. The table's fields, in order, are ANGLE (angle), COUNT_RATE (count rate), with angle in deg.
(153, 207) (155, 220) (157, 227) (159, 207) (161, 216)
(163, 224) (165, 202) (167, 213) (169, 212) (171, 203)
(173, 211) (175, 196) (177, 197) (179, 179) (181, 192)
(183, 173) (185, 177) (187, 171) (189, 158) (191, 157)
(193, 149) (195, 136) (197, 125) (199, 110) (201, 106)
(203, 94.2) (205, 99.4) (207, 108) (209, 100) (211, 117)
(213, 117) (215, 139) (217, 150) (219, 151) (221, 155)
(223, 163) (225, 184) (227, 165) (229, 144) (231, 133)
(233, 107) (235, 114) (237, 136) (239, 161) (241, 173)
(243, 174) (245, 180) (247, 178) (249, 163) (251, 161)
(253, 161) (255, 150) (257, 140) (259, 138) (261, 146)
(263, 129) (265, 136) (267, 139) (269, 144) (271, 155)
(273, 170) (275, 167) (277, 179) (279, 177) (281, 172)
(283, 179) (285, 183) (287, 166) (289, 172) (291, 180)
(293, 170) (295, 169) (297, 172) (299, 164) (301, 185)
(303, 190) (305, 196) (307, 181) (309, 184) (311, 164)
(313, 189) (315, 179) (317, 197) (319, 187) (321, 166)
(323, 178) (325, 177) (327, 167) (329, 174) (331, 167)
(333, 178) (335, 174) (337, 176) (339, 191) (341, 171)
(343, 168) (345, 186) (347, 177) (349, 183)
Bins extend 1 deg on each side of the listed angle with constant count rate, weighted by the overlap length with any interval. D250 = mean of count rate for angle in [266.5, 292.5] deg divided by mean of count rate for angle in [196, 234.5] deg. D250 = 1.30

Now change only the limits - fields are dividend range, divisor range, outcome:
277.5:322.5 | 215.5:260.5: 1.16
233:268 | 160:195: 0.80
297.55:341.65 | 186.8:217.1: 1.43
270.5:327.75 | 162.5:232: 1.13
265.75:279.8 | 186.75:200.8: 1.15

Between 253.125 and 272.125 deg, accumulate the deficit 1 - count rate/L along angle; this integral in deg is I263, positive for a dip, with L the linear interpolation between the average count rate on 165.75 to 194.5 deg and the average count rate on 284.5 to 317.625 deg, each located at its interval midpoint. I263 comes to 3.9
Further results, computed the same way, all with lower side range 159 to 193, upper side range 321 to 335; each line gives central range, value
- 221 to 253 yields 4.9 deg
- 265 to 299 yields 2.2 deg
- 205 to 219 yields 4.9 deg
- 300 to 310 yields -0.6 deg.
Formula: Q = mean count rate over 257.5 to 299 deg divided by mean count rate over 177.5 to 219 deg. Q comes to 1.2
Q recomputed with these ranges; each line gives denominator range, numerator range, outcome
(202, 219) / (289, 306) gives 1.51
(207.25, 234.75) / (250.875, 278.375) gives 1.09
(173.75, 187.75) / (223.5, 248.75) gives 0.84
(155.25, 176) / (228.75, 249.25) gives 0.71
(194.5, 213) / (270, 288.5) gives 1.56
